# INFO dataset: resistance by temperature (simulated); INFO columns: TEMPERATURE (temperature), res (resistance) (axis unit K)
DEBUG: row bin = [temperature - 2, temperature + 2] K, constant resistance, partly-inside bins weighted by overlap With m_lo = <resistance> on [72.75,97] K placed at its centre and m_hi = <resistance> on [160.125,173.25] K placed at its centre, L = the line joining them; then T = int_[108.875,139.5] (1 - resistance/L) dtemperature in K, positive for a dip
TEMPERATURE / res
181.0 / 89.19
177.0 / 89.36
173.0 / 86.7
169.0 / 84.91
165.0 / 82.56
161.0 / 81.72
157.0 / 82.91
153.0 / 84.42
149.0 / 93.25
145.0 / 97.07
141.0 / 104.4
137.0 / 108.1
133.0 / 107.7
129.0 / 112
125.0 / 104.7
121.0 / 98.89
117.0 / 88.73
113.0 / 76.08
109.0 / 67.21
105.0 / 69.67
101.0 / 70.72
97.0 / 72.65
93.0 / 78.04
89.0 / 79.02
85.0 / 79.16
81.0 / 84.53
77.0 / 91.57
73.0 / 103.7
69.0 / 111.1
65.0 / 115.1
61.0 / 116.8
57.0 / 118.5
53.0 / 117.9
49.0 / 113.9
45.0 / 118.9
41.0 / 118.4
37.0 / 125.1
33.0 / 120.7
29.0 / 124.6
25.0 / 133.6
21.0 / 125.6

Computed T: -5.0 K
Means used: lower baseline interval 83.6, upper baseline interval 83.8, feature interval 97.3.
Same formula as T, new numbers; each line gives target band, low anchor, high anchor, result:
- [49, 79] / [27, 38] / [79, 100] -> -3.77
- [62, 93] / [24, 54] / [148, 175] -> 4.42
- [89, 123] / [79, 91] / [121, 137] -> 5.65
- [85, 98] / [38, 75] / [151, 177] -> 3.45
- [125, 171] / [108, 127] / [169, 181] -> -3.65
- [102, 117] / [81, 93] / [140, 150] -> 2.36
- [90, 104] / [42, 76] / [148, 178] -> 4.01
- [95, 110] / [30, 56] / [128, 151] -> 5.38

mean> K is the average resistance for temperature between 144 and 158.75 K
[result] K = 89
